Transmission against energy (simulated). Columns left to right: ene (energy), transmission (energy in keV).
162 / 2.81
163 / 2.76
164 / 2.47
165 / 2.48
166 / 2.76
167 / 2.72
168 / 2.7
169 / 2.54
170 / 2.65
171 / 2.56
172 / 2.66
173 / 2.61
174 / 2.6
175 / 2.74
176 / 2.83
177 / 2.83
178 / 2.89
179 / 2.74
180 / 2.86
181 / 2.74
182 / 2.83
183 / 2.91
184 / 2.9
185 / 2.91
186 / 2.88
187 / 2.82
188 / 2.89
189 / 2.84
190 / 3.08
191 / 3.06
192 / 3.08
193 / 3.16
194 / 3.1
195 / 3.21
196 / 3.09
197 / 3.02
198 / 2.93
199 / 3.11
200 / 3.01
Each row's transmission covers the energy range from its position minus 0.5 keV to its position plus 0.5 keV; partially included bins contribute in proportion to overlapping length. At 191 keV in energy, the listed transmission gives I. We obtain 3.06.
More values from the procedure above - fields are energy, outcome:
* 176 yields 2.83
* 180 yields 2.86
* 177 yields 2.83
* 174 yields 2.6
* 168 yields 2.7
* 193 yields 3.16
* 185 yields 2.91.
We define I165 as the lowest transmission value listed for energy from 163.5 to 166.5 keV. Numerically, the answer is 2.47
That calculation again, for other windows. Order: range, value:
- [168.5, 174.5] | 2.54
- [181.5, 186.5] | 2.83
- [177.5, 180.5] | 2.74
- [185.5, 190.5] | 2.82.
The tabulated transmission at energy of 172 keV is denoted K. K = 2.66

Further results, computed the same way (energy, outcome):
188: 2.89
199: 3.11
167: 2.72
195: 3.21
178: 2.89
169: 2.54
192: 3.08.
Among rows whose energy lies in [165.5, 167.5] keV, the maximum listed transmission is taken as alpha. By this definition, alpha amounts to 2.76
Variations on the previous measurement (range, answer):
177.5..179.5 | 2.89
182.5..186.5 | 2.91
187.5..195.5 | 3.21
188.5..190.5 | 3.08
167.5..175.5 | 2.74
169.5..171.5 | 2.65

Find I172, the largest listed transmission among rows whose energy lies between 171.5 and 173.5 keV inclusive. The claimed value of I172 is 2.66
